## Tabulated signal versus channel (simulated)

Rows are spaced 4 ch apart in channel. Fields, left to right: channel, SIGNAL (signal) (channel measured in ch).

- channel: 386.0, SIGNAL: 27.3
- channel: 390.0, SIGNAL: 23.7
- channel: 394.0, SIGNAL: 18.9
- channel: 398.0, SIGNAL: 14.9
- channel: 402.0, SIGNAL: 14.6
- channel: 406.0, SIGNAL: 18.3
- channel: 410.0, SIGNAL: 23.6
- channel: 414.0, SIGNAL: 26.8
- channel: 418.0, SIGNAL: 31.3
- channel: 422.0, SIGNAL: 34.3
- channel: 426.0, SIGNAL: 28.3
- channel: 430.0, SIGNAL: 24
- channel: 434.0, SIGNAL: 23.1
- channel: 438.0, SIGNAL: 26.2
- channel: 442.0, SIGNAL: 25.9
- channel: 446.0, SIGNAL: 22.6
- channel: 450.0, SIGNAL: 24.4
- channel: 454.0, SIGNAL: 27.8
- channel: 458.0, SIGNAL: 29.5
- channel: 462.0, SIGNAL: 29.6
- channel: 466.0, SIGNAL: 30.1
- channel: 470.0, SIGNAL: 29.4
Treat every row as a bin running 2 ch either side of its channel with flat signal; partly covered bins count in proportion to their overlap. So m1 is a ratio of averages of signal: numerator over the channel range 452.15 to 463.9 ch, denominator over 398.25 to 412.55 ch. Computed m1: 1.55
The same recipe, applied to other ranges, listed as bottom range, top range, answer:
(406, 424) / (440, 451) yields 0.87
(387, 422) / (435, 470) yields 1.21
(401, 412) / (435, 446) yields 1.31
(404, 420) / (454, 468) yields 1.18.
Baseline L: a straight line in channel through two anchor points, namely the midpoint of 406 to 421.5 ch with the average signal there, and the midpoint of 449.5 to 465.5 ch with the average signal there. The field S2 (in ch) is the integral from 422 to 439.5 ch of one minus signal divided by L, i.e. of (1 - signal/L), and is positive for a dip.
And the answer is 0.6 ch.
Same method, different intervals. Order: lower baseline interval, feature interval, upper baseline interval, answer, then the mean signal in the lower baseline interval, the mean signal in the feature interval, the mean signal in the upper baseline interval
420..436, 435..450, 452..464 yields 1.84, 27.4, 24.7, 29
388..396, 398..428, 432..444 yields -1.87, 21.3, 24.6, 25.1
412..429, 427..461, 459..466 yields 4.71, 29.8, 25.6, 29.7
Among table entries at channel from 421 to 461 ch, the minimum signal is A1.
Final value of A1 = 22.6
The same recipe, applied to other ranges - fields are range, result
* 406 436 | 18.3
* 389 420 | 14.6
